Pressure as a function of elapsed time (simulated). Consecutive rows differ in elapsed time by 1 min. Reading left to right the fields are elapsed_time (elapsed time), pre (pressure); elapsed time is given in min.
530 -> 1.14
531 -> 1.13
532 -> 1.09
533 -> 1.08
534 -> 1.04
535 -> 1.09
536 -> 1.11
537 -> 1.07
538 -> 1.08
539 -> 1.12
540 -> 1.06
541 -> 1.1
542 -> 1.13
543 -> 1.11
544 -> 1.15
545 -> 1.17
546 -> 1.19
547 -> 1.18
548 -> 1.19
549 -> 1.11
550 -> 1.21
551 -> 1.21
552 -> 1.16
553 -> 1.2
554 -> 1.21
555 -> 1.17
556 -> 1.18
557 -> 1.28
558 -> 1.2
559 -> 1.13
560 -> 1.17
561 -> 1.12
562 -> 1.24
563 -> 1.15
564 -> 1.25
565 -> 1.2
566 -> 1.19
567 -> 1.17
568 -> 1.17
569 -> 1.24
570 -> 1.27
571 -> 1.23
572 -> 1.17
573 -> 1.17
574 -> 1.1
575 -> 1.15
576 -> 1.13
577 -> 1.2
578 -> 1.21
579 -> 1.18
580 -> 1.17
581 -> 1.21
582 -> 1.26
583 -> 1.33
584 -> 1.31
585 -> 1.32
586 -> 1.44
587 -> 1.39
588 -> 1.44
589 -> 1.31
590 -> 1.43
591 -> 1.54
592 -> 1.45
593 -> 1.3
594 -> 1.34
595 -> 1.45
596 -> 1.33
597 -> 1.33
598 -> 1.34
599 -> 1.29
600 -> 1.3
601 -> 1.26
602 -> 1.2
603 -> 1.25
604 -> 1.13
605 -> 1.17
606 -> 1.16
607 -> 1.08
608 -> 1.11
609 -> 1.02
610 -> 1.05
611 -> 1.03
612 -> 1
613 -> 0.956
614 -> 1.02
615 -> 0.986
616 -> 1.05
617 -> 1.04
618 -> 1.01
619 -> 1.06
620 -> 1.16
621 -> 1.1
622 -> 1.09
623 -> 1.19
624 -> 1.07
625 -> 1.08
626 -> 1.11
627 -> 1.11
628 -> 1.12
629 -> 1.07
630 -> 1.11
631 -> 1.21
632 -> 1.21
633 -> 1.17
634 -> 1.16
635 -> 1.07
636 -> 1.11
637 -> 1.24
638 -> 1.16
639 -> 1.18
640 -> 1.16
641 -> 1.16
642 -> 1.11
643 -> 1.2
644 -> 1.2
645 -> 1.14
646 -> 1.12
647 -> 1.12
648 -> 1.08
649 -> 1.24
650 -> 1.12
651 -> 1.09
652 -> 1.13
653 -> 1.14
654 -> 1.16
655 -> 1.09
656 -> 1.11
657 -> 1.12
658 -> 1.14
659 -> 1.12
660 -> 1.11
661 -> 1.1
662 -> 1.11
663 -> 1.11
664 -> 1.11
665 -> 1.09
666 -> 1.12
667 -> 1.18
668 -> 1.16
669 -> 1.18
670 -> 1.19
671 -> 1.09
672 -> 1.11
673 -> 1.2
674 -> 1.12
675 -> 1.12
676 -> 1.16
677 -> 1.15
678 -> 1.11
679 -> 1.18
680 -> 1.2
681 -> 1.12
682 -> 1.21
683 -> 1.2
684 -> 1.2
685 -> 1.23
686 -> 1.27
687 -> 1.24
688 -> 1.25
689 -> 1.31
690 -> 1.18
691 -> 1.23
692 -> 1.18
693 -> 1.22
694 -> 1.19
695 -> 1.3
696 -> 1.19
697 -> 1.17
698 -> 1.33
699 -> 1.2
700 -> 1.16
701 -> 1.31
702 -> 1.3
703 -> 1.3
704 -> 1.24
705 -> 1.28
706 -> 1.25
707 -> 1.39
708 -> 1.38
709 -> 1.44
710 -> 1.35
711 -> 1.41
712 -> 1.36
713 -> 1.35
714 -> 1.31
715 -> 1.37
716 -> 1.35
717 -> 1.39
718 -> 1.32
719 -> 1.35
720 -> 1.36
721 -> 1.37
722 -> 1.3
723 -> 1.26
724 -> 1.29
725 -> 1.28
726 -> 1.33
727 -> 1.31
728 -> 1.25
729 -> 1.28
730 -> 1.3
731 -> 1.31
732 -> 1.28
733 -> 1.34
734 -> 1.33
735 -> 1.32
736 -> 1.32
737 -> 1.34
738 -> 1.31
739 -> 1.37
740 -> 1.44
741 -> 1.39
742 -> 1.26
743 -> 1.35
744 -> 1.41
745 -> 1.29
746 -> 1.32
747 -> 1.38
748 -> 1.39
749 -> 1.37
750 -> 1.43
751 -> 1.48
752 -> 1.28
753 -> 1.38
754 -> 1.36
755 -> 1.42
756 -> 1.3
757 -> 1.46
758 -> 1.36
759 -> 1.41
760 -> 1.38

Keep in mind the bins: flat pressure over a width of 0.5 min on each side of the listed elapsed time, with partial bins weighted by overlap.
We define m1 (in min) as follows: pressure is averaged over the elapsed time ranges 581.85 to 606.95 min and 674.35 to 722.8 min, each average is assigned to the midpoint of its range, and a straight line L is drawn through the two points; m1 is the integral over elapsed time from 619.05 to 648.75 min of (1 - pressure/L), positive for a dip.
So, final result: 3.68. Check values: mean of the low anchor 1.32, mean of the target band 1.14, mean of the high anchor 1.27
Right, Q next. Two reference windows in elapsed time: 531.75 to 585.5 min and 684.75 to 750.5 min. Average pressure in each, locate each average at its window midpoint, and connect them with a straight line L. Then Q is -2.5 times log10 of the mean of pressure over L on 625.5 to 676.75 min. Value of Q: 0.10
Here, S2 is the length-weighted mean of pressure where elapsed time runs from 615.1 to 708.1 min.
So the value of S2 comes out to 1.16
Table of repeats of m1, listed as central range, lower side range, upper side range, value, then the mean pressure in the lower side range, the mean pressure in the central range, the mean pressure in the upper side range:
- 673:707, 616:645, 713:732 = 0.9 min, 1.13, 1.22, 1.32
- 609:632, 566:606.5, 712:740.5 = 3.7 min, 1.27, 1.08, 1.33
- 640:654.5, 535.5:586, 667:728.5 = 1.0 min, 1.18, 1.14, 1.25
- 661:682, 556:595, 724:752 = 2.6 min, 1.25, 1.14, 1.34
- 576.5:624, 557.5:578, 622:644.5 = -1.9 min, 1.18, 1.21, 1.14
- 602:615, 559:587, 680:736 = 1.6 min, 1.21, 1.08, 1.29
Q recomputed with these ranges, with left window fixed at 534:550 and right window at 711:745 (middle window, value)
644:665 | 0.114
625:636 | 0.085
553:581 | -0.033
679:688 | 0.063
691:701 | 0.064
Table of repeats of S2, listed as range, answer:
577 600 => 1.33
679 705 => 1.23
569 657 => 1.18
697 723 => 1.32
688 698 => 1.23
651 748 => 1.25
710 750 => 1.34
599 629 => 1.1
